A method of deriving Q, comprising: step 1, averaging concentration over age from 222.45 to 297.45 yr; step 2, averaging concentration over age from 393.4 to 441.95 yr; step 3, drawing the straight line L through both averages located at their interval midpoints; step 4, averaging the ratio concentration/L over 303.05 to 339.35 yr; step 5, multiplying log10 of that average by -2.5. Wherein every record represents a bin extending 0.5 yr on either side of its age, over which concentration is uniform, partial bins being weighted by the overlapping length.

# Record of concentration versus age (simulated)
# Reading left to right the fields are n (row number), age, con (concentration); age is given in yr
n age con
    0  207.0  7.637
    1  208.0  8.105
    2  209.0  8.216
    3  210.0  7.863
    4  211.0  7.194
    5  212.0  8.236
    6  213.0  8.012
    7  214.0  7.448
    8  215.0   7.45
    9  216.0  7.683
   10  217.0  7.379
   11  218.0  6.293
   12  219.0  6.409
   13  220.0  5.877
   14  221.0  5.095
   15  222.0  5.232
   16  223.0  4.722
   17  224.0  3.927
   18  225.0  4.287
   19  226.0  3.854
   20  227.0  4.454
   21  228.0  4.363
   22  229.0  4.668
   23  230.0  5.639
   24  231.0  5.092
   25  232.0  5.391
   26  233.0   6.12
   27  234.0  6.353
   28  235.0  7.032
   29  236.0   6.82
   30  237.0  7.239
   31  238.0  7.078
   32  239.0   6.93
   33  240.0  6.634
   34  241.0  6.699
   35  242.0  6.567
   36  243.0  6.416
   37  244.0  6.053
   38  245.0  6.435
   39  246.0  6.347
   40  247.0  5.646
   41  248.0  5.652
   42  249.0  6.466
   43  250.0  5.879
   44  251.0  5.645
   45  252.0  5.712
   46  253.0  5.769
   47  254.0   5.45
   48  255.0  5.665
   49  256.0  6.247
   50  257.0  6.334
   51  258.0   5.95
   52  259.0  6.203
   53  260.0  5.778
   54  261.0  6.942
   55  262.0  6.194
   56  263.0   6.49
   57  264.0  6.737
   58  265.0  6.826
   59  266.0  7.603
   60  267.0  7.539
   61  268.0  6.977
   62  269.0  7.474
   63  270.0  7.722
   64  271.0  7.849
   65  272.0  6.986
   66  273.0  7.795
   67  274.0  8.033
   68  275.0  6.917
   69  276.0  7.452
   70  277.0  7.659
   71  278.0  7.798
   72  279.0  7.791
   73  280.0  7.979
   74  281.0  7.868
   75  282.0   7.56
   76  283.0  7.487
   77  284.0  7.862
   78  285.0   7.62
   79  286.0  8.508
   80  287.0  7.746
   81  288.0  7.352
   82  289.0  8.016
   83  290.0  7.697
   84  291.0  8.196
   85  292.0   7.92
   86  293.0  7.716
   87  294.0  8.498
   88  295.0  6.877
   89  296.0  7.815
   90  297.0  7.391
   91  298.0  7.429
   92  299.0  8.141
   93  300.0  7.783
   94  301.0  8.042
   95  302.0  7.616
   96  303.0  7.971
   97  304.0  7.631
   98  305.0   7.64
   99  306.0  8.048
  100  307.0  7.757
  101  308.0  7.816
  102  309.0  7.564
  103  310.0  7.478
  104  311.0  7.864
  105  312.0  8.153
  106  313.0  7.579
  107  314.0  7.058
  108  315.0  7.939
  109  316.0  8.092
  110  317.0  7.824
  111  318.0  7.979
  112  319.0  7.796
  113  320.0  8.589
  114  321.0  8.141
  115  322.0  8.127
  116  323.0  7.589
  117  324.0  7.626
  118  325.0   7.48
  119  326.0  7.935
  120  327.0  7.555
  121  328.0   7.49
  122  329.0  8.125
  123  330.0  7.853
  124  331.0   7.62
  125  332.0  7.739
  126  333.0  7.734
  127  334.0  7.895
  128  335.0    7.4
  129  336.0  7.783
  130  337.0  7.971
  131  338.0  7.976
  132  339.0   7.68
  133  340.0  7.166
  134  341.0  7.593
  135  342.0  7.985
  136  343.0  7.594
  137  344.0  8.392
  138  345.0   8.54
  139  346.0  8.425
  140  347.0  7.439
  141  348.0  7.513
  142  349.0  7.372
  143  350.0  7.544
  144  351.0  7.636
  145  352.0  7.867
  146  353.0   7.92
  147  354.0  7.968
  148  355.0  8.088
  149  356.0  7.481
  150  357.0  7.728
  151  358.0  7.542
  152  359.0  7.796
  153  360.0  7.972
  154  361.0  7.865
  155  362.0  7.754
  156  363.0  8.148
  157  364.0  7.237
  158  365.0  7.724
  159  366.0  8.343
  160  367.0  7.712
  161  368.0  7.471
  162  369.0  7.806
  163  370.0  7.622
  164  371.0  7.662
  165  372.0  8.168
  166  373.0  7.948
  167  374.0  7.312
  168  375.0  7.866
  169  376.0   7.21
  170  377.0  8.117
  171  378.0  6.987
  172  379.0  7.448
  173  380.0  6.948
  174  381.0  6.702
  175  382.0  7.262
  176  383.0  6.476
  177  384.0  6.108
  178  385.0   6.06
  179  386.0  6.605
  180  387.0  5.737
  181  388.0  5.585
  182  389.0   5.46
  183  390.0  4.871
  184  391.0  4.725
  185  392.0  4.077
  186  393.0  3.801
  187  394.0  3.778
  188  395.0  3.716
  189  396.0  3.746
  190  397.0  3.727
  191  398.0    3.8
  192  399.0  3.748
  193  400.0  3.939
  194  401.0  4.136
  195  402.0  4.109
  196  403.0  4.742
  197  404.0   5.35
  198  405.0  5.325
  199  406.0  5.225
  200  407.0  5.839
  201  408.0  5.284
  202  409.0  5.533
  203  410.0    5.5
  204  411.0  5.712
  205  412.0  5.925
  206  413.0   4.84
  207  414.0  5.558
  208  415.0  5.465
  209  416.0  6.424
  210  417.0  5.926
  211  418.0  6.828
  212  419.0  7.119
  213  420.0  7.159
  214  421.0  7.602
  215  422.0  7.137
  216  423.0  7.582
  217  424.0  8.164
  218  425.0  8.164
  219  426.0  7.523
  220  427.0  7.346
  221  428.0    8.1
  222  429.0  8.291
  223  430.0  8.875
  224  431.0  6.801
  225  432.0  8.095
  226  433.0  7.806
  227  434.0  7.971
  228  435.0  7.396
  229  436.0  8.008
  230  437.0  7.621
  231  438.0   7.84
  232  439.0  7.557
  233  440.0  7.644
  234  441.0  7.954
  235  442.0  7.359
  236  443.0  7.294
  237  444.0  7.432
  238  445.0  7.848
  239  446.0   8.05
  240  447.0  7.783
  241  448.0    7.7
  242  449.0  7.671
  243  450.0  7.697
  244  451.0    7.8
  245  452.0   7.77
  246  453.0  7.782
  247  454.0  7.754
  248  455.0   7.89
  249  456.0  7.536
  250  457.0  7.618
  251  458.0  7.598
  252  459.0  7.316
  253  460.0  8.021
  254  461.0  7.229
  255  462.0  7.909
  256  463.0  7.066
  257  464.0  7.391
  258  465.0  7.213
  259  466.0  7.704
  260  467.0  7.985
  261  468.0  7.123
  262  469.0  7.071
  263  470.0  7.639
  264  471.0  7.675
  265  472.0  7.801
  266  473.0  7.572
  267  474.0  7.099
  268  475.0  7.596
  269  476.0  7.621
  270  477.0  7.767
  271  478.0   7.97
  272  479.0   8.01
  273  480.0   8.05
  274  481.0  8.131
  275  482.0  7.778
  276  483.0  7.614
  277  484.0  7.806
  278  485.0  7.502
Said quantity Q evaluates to -0.19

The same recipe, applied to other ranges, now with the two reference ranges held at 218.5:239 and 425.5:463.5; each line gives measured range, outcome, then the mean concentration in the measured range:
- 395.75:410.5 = 0.48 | 4.68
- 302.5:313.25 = -0.23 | 7.78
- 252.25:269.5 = -0.11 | 6.47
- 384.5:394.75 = 0.38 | 5.04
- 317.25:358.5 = -0.18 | 7.8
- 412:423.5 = 0.15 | 6.49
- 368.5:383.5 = -0.06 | 7.44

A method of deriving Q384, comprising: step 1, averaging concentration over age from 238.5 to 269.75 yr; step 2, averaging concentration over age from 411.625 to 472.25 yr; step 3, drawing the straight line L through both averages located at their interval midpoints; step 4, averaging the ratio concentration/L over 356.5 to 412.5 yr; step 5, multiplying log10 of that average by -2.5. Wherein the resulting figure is 0.15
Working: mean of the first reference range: 6.37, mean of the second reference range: 7.45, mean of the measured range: 6.2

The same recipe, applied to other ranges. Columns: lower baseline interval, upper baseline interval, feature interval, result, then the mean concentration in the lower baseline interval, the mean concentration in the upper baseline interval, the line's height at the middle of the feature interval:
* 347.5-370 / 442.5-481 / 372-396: 0.253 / 7.75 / 7.64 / 7.72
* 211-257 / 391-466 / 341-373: -0.211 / 6.07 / 6.65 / 6.44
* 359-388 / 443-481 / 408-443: 0.060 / 7.34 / 7.64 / 7.52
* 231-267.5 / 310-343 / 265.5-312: -0.094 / 6.34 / 7.78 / 7.08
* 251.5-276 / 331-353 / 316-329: -0.050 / 6.73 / 7.77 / 7.51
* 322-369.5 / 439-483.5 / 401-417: 0.392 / 7.77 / 7.65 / 7.7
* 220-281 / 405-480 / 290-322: -0.184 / 6.32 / 7.3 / 6.6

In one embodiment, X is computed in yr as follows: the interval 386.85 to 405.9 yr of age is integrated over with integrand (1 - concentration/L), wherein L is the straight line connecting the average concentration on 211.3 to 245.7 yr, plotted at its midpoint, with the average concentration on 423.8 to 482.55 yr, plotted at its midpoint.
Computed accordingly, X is 7.48 yr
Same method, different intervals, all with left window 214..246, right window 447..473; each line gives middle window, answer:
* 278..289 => -2.49 yr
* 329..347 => -2.95 yr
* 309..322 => -2.56 yr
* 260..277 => -2.57 yr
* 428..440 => -0.69 yr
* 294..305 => -2.11 yr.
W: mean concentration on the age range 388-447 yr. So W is 6.26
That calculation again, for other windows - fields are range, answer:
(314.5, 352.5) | 7.82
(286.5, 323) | 7.81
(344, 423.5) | 6.5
